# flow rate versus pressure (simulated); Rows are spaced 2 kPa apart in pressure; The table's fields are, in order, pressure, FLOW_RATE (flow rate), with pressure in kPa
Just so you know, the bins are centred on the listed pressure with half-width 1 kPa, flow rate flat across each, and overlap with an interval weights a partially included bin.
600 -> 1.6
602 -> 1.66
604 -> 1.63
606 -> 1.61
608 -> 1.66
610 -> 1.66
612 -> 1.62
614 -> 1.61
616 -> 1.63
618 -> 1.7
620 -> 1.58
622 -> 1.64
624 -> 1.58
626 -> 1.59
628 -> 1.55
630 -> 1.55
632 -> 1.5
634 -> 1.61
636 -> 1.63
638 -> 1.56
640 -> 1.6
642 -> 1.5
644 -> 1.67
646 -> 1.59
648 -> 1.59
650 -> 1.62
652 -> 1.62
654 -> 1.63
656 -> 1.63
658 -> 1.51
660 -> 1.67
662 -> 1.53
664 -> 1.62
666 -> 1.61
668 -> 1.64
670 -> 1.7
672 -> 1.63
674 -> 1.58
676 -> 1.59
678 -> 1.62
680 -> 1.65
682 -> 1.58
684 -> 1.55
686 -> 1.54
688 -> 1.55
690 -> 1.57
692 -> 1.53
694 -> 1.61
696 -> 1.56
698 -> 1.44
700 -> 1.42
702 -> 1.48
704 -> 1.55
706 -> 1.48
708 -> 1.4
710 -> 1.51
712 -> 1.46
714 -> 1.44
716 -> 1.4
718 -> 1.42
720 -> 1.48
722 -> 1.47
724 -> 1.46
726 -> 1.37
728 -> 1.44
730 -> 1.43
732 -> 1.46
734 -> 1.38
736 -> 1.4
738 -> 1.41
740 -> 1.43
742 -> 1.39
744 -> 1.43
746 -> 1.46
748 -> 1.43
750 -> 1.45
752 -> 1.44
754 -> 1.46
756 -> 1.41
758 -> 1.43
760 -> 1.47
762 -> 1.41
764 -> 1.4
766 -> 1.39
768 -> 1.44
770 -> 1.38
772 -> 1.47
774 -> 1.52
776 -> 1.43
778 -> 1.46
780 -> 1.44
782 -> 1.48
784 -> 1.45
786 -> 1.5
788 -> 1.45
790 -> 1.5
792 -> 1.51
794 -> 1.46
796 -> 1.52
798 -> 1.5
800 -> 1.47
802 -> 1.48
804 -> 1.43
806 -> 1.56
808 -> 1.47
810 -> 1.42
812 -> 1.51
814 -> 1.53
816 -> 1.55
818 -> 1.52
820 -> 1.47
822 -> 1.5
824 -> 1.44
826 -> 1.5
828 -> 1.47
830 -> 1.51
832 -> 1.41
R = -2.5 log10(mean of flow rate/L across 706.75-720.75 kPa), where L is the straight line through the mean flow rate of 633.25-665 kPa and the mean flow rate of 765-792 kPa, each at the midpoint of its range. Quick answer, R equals 0.06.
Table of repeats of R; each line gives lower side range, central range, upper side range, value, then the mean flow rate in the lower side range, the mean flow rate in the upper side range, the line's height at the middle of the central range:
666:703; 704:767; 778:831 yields 0.07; 1.57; 1.49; 1.53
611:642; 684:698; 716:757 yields -0.04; 1.59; 1.43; 1.5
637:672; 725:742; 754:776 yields 0.05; 1.61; 1.43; 1.48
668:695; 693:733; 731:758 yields 0.03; 1.59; 1.43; 1.51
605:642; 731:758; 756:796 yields 0.04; 1.6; 1.45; 1.48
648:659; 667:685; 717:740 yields -0.05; 1.6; 1.43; 1.55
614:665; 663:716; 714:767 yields -0.02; 1.6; 1.43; 1.51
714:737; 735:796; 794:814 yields 0.01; 1.43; 1.49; 1.46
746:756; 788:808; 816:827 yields -0.01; 1.44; 1.49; 1.48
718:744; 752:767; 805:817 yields 0.02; 1.43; 1.51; 1.46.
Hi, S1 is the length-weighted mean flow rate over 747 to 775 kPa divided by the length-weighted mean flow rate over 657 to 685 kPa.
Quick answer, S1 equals 0.9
